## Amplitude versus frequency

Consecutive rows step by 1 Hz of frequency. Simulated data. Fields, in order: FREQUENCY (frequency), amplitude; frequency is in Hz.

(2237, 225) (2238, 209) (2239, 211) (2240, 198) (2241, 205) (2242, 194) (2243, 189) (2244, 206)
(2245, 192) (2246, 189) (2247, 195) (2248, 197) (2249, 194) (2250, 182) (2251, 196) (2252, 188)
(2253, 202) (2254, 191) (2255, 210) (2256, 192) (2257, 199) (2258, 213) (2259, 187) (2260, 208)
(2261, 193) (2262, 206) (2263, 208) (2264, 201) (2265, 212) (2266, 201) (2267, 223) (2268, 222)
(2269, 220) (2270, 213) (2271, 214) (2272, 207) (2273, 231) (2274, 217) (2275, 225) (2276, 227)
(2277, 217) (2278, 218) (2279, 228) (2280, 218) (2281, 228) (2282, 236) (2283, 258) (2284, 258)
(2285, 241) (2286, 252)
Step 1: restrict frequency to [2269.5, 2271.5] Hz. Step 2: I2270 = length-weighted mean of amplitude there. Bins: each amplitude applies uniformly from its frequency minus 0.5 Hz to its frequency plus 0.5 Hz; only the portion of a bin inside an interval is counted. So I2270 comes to 214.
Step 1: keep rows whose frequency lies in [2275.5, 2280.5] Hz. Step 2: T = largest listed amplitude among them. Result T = 228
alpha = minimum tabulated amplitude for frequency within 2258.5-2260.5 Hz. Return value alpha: 187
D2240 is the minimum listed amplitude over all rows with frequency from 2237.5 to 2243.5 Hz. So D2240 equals 189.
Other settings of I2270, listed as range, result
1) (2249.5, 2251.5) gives 189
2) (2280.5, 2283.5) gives 241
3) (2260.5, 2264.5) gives 202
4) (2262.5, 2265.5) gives 207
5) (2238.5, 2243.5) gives 199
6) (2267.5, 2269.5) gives 221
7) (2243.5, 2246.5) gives 196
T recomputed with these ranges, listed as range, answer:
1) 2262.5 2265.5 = 212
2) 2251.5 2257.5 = 210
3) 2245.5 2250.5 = 197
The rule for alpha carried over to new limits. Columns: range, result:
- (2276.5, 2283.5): 217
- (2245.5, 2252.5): 182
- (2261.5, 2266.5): 201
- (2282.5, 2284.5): 258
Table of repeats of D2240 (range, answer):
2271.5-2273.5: 207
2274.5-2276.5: 225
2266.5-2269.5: 220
